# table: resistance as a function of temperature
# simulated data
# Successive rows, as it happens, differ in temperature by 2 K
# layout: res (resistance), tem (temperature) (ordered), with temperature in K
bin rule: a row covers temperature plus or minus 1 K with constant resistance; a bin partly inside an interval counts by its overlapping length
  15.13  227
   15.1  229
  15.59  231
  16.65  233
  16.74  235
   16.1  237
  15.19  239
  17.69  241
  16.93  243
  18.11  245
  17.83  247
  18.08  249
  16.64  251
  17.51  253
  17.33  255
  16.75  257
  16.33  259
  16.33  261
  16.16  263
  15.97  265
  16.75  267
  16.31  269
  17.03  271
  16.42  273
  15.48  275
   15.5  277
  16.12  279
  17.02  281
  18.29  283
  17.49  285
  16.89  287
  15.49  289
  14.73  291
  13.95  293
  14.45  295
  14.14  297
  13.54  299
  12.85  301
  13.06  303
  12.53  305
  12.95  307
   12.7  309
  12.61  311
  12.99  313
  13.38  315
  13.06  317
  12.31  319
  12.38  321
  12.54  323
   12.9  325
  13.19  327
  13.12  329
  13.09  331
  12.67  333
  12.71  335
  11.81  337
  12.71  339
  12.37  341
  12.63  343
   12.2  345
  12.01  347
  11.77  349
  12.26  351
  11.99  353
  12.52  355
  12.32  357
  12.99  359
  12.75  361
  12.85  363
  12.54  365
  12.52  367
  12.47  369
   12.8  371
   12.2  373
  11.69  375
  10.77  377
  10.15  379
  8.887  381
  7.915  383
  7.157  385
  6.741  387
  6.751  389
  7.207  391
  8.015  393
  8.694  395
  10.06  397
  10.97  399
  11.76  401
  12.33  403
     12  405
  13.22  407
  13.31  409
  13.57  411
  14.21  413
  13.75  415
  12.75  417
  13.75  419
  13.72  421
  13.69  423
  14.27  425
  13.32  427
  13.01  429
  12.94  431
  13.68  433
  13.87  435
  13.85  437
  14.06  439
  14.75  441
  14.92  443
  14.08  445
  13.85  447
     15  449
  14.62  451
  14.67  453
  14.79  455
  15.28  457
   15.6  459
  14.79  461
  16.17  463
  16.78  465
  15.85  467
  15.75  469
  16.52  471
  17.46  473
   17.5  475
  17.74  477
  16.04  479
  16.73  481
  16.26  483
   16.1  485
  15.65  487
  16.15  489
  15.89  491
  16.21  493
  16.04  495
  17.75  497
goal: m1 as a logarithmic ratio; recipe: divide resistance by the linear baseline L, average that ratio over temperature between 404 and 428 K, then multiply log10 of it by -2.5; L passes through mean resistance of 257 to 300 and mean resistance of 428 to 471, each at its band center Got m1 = 0.115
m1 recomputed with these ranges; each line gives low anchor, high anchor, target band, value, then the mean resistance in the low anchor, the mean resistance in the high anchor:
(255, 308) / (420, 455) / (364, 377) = 0.20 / 15.5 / 14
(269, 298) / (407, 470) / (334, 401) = 0.34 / 15.9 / 14.3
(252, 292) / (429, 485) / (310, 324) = 0.26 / 16.5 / 15.3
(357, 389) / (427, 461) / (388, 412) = 0.15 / 10.9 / 14.3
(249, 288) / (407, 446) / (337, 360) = 0.23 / 16.7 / 13.7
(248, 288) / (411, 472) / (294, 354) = 0.25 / 16.7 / 14.5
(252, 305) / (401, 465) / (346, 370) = 0.20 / 15.8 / 14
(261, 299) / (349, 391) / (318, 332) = 0.05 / 16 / 10.9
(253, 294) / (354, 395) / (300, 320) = 0.11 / 16.3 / 10.5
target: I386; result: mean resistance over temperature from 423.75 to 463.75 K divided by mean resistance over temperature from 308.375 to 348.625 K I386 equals 1.13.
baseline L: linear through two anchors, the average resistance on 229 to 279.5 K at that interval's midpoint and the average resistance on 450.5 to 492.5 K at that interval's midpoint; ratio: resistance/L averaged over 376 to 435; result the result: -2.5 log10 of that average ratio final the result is 0.38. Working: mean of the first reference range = 16.6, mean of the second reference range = 16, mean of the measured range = 11.4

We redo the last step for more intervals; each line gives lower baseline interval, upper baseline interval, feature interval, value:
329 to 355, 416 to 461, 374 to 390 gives 0.437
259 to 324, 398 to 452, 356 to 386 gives 0.232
